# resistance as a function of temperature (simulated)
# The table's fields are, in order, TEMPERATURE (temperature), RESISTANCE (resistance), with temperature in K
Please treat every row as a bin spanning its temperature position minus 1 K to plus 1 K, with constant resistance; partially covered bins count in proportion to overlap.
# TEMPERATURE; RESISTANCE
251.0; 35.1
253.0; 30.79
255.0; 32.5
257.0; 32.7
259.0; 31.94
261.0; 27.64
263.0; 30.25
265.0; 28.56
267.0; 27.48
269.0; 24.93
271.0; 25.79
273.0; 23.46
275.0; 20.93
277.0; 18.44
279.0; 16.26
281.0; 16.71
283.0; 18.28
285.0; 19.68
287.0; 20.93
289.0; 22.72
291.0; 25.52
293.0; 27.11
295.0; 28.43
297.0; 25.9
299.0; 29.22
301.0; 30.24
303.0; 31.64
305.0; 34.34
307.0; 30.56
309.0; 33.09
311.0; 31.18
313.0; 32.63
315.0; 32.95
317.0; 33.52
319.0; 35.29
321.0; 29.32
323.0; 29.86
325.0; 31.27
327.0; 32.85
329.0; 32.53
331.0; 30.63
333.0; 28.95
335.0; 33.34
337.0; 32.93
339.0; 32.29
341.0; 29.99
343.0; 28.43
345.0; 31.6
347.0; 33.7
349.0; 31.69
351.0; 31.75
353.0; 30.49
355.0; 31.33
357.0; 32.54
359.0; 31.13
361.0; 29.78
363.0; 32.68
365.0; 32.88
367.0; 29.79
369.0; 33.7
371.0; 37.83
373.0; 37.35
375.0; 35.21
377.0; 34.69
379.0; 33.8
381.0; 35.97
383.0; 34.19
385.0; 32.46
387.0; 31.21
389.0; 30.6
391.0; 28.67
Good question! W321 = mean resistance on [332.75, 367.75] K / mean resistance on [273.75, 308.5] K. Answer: 1.28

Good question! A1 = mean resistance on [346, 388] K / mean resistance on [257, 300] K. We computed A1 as 1.3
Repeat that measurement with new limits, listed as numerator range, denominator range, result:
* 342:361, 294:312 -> 1.03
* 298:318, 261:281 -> 1.34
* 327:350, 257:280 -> 1.24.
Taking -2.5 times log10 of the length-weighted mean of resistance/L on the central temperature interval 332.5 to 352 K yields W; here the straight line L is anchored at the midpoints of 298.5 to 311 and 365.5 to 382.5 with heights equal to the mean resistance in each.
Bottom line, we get 0.06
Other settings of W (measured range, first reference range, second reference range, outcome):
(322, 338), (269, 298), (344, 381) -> -0.11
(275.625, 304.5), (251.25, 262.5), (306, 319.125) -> 0.33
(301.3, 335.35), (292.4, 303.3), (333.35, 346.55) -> -0.07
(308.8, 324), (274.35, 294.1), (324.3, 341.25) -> -0.15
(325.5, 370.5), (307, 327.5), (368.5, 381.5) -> 0.08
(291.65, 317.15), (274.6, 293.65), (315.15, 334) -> -0.18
